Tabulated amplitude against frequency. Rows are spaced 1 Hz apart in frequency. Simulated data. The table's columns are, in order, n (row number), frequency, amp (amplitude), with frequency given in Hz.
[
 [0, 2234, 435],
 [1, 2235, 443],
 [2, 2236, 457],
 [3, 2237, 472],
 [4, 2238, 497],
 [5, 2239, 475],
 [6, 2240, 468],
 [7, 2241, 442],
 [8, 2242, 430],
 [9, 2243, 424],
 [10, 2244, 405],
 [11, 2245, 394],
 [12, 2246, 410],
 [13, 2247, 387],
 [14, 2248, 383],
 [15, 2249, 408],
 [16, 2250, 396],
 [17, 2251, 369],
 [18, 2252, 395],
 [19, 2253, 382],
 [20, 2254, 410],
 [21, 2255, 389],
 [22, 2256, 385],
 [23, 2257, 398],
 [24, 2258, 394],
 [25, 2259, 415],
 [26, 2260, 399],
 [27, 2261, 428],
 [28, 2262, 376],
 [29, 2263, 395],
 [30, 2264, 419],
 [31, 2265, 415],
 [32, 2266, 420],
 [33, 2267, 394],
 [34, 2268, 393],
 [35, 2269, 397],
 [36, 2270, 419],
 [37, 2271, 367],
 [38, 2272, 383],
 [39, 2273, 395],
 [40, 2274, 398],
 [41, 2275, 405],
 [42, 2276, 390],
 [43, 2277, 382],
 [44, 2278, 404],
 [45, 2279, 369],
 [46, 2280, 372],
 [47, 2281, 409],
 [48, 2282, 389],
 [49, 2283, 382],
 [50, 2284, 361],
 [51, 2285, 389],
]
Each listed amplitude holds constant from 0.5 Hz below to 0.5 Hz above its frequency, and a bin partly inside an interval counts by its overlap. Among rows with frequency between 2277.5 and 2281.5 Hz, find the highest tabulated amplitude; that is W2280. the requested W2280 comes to 409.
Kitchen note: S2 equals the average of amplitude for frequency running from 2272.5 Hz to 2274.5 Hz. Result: 396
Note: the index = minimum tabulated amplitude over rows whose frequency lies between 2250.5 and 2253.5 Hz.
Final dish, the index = 369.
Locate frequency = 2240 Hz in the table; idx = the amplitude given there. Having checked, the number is 468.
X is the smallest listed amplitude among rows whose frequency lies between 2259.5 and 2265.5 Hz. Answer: 376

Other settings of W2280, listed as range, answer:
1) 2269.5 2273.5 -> 419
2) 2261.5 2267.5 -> 420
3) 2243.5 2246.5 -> 410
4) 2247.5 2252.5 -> 408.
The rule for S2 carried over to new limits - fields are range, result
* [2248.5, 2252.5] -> 392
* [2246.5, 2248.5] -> 385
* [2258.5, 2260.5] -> 407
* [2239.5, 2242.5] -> 447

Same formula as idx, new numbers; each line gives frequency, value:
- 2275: 405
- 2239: 475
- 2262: 376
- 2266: 420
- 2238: 497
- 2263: 395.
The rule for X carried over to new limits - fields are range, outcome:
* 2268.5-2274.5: 367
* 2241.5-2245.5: 394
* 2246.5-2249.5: 383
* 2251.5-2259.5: 382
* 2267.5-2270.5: 393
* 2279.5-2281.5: 372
